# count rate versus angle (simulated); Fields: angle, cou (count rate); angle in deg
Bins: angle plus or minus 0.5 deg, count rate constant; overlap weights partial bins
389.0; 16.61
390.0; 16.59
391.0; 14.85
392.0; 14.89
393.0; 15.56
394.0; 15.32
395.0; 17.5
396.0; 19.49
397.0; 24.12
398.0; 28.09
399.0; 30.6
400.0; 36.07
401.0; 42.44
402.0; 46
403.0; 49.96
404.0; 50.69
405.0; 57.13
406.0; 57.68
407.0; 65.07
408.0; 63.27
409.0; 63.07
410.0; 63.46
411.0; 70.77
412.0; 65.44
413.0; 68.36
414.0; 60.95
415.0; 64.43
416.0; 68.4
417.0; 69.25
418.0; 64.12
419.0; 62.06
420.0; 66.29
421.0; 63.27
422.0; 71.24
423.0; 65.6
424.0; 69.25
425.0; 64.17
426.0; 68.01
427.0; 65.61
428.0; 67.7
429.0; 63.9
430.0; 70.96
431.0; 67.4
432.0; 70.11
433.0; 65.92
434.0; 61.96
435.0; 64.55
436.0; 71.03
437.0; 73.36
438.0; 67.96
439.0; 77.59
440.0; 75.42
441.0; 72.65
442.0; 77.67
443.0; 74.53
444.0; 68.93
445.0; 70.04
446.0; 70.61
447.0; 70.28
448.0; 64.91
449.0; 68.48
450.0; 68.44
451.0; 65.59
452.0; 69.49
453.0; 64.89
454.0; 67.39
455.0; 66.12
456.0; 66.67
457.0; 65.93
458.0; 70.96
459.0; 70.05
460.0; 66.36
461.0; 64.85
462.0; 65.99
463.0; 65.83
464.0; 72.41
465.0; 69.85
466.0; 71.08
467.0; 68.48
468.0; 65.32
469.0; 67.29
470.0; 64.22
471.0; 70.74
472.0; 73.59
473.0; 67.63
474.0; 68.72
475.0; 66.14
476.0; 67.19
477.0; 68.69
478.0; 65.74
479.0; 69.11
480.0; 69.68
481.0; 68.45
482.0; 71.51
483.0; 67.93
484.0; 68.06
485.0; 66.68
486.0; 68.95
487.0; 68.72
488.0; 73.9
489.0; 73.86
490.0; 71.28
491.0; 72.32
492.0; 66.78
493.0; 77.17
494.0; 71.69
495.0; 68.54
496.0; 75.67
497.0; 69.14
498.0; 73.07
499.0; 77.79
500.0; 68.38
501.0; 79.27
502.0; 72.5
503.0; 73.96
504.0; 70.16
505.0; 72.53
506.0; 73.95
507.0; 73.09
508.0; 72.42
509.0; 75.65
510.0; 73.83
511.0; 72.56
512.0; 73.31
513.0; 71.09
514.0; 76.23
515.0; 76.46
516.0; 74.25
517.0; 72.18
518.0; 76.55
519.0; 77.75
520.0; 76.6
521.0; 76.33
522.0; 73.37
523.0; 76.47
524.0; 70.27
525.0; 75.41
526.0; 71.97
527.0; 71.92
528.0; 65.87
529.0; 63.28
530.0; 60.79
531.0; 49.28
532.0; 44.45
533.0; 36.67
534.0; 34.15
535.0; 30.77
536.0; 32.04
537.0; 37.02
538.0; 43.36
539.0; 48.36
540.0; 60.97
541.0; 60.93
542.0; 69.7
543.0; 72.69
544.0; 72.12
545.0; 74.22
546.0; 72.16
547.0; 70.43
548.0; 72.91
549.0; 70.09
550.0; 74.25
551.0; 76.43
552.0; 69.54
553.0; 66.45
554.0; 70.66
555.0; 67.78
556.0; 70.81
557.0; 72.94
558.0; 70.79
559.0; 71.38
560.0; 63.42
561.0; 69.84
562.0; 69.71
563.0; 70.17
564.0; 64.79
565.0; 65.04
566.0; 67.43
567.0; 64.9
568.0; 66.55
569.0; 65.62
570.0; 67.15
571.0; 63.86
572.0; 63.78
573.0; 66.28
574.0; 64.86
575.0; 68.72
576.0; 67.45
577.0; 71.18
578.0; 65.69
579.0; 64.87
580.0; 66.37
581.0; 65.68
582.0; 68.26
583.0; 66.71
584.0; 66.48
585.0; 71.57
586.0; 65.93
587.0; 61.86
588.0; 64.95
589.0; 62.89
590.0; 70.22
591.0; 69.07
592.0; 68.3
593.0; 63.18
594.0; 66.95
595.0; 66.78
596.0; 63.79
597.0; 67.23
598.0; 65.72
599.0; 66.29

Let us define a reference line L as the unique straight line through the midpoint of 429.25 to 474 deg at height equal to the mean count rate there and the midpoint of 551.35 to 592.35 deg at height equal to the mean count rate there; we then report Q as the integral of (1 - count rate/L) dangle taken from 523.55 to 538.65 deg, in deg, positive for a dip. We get 3.4 deg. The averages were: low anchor 68.9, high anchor 67.3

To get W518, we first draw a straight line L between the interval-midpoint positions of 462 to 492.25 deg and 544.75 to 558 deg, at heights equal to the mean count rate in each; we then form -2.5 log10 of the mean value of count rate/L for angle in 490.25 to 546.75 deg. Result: 0.05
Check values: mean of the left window 69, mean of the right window 71.4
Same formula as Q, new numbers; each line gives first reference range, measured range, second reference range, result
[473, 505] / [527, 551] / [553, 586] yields 3.74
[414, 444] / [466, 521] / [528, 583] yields -4.77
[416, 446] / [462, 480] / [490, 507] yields 0.68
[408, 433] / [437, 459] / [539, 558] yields -0.91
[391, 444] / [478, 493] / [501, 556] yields -1.62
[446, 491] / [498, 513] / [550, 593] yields -1.17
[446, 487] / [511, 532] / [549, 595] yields -0.94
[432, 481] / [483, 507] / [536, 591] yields -1.41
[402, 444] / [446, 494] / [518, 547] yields -3.51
